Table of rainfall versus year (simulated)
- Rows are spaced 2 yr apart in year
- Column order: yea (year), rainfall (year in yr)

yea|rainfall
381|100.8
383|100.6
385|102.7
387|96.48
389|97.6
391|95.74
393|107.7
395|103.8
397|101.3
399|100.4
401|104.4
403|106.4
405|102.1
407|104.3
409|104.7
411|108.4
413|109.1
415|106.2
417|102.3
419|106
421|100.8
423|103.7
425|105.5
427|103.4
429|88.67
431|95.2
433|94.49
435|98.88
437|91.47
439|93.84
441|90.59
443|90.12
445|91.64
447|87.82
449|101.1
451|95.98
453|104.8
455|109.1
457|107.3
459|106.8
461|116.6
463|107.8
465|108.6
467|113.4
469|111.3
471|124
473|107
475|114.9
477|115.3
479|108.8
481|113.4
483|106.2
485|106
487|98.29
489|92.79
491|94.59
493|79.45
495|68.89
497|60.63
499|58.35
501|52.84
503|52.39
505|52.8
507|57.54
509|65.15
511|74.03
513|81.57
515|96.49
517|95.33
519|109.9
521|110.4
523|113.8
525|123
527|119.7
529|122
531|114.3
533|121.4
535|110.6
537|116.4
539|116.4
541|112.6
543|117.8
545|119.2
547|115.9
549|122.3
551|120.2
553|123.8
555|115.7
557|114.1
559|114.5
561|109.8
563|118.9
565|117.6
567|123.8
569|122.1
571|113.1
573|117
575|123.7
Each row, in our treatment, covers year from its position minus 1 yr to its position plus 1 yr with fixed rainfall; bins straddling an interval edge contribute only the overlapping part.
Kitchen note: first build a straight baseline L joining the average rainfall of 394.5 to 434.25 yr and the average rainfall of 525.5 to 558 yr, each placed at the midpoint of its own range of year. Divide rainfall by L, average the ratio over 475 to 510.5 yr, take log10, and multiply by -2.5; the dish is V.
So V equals 0.33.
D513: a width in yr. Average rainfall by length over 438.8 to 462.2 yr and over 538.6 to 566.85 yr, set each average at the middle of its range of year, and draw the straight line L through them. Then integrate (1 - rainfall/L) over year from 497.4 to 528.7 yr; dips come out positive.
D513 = 7.4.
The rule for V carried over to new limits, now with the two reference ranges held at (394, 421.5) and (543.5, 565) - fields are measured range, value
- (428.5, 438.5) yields 0.14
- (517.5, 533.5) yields -0.01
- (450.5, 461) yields 0.02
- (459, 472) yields -0.03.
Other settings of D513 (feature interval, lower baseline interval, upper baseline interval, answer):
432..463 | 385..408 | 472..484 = 2.48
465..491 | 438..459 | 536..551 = -1.25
